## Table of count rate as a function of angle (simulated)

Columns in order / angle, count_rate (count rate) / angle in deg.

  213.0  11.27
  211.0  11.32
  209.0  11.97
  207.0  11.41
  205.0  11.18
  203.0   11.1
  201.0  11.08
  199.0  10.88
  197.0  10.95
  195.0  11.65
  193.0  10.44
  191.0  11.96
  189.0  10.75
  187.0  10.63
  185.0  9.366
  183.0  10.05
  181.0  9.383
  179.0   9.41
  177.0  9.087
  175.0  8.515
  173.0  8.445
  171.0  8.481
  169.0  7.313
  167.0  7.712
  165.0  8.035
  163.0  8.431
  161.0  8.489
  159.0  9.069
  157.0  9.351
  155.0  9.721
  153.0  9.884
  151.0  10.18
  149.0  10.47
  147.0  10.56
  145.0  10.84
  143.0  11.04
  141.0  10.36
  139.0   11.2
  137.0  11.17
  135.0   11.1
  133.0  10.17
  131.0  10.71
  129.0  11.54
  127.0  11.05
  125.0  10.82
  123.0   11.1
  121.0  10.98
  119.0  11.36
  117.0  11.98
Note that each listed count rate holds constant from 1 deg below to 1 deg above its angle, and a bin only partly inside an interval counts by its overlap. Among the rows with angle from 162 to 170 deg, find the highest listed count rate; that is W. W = 8.431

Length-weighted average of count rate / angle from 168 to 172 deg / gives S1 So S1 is 7.9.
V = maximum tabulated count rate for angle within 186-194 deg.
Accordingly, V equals 11.96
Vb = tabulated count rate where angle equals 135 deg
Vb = 11.1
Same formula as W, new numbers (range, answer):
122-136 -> 11.54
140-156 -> 11.04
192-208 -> 11.65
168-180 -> 9.41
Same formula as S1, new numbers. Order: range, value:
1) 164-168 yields 7.87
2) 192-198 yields 11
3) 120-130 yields 11.1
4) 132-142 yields 10.8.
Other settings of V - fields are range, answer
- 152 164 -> 9.884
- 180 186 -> 10.05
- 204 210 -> 11.97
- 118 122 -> 11.36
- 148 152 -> 10.47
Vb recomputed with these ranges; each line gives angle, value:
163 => 8.431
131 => 10.71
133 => 10.17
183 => 10.05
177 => 9.087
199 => 10.88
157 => 9.351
